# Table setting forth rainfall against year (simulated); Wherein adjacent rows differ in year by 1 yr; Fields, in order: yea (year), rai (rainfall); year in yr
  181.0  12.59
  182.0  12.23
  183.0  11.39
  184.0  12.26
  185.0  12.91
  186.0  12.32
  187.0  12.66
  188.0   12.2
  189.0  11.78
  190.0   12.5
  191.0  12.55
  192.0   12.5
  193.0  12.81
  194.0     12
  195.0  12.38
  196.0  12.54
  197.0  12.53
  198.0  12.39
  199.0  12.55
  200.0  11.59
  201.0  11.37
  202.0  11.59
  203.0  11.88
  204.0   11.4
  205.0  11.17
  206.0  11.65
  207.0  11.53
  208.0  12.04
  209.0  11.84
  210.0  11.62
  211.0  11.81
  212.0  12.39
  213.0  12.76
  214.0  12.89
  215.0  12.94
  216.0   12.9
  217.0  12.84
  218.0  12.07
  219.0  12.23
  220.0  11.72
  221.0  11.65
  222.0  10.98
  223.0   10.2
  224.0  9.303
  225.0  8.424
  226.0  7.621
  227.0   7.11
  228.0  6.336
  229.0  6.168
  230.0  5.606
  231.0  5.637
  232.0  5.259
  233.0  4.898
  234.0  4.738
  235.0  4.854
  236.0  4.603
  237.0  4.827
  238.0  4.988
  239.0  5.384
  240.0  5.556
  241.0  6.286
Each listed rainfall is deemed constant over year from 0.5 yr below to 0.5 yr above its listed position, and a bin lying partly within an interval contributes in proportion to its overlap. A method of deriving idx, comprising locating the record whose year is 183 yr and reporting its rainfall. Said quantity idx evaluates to 11.39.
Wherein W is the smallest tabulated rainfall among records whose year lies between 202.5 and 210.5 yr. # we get 11.17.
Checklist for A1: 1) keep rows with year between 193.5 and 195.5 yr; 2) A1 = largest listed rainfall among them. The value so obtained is 12.38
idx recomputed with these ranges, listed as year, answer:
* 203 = 11.88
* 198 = 12.39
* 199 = 12.55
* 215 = 12.94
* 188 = 12.2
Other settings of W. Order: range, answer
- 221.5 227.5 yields 7.11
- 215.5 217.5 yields 12.84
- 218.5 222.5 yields 10.98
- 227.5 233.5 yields 4.898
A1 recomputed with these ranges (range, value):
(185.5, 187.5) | 12.66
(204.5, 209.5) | 12.04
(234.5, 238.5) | 4.988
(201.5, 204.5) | 11.88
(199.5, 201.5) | 11.59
